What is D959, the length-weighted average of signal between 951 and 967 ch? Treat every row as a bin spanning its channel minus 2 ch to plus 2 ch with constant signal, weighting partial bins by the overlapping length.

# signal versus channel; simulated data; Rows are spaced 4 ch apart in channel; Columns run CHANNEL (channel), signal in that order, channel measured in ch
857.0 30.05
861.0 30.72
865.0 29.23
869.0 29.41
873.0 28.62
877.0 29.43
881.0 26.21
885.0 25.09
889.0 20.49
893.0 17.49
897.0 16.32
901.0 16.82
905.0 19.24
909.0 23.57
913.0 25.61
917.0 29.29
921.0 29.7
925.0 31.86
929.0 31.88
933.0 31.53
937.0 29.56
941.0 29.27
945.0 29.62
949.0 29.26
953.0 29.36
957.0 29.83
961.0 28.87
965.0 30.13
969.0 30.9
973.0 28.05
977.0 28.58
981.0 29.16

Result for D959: 29.5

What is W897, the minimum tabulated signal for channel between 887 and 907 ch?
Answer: 16.32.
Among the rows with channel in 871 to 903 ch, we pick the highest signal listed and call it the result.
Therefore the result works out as 29.43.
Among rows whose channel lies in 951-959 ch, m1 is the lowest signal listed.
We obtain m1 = 29.36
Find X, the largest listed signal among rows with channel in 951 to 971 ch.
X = 30.9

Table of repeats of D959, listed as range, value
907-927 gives 28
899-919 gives 22.9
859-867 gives 30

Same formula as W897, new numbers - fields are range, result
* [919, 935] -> 29.7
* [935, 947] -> 29.27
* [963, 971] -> 30.13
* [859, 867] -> 29.23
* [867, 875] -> 28.62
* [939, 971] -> 28.87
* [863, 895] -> 17.49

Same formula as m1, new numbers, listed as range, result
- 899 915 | 16.82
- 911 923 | 25.61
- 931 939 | 29.56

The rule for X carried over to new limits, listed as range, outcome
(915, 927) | 31.86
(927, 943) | 31.88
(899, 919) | 29.29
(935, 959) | 29.83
